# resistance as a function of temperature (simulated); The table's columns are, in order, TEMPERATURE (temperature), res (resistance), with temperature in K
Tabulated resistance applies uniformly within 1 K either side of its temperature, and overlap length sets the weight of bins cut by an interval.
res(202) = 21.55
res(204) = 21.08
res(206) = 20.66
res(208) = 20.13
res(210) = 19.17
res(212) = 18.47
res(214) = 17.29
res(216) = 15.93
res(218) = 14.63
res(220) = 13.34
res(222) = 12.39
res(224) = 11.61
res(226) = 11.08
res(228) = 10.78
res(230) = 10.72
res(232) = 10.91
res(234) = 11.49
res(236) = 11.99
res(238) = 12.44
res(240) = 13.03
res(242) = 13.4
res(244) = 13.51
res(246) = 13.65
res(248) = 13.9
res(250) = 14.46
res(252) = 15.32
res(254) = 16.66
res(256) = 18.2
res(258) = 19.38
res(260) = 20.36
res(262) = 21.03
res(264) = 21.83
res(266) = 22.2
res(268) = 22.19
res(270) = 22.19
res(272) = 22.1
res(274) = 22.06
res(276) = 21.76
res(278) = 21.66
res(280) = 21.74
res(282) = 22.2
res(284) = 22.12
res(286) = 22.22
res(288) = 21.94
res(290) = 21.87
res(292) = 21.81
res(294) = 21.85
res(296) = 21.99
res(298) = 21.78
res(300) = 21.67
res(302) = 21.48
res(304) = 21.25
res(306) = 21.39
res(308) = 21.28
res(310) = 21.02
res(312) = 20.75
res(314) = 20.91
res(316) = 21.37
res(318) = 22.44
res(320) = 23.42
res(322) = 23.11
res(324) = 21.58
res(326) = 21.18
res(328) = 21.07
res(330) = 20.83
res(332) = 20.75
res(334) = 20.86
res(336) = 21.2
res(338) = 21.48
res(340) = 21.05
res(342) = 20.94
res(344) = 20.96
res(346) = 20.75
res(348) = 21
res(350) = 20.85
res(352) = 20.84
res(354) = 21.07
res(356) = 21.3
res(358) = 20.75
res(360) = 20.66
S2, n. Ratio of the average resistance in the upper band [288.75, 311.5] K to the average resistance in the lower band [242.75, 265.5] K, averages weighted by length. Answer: 1.25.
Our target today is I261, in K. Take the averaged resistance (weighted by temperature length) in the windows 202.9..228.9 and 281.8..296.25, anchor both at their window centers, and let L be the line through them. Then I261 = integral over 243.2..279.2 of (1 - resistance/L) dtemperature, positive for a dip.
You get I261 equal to 1.3 K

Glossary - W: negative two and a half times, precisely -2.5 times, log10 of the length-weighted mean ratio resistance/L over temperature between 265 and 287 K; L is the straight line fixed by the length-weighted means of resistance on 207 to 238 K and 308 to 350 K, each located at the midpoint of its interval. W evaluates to -0.24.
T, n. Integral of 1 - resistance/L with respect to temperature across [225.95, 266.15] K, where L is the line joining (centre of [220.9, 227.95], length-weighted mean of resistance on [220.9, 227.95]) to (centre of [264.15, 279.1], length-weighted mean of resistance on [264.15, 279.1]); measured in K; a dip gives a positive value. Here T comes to 3.8 K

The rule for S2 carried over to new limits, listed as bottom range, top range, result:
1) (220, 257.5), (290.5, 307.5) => 1.64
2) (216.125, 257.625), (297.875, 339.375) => 1.61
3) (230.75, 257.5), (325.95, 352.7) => 1.52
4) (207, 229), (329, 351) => 1.40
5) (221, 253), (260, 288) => 1.75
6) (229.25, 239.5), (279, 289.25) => 1.90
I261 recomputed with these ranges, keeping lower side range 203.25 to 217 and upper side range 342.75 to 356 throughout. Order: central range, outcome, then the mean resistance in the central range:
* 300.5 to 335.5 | -1.65 K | 21.5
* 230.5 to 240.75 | 3.94 K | 11.9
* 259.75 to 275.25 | -1.61 K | 21.8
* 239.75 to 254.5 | 3.97 K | 14.2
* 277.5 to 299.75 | -2.07 K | 21.9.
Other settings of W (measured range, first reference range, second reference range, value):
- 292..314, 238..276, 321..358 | -0.09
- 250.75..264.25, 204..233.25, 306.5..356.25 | -0.09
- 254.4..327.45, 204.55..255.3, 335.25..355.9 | -0.21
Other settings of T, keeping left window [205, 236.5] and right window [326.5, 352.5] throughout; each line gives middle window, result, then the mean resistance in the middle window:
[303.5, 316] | -1.15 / 21.1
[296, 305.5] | -1.38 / 21.6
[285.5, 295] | -1.90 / 21.9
